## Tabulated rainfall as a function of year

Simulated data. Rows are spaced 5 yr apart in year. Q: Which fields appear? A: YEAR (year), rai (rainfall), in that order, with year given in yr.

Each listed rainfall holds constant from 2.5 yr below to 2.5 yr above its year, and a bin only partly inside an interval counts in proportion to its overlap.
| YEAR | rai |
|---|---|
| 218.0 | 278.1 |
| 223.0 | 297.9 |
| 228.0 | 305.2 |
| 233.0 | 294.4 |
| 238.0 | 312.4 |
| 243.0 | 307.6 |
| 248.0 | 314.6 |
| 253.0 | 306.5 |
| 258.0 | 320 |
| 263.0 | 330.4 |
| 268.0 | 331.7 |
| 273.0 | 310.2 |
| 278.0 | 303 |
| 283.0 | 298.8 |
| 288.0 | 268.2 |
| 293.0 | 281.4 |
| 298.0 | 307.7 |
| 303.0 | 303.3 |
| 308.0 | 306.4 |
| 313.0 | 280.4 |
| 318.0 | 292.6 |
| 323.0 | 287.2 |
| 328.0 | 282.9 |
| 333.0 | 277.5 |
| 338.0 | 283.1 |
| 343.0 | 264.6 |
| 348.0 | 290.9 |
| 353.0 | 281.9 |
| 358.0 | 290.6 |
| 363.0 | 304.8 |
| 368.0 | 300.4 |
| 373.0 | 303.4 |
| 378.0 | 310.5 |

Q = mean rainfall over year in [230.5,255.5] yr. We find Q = 307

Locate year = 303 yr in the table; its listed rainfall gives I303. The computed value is 303.3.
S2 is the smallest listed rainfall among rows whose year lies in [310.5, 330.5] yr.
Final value 280.4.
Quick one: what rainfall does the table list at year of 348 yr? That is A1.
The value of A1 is 290.9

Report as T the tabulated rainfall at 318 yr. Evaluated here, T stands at 292.6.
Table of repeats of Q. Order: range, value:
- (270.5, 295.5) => 292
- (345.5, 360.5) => 288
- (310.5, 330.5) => 286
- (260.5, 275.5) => 324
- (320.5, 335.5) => 283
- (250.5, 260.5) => 313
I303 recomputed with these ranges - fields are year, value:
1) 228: 305.2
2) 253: 306.5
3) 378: 310.5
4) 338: 283.1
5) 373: 303.4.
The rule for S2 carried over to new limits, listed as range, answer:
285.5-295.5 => 268.2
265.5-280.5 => 303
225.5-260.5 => 294.4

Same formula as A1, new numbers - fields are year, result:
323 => 287.2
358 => 290.6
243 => 307.6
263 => 330.4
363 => 304.8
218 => 278.1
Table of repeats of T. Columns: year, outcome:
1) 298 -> 307.7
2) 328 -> 282.9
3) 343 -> 264.6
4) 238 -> 312.4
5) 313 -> 280.4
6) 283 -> 298.8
